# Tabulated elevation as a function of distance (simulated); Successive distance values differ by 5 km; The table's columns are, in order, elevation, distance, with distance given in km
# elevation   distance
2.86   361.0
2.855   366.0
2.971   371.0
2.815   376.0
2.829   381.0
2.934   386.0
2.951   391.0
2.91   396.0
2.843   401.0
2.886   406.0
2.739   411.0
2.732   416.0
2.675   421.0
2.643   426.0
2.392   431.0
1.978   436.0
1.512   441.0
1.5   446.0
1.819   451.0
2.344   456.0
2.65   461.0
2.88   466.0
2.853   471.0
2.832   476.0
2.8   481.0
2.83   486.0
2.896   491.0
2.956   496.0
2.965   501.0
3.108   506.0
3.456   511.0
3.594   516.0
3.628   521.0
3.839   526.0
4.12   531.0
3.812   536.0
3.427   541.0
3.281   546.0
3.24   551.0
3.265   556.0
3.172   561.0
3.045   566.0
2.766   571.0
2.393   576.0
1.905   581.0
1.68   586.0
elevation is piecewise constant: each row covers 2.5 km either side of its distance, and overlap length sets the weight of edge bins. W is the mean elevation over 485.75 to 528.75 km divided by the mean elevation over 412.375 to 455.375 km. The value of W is 1.50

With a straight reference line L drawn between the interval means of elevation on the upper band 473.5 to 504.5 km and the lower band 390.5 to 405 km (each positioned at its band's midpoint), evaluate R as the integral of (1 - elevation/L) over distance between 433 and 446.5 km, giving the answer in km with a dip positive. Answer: 5.5 km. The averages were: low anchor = 2.89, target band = 1.71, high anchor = 2.89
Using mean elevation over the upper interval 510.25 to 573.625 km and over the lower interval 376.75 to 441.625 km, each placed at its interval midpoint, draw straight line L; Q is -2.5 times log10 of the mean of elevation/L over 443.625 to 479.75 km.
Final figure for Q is 0.22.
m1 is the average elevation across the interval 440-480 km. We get 2.35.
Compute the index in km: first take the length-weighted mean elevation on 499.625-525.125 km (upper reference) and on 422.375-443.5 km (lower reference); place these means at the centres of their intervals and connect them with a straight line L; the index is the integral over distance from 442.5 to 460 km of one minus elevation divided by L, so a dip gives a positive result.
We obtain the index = 3.8 km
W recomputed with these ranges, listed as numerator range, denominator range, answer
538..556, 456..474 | 1.22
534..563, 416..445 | 1.50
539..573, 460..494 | 1.12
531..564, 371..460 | 1.36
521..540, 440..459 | 2.09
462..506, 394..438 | 1.09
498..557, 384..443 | 1.33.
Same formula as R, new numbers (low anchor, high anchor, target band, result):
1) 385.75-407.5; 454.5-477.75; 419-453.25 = 9.0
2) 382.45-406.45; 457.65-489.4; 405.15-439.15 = 3.9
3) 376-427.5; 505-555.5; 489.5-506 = 2.0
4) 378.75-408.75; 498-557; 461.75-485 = 3.0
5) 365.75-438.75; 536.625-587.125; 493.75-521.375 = -4.2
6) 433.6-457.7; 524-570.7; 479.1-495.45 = -2.5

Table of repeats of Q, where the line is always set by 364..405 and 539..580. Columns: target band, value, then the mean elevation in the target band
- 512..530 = -0.230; 3.7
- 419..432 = 0.132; 2.59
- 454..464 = 0.169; 2.52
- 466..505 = 0.031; 2.89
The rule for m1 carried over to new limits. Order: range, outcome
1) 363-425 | 2.84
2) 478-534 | 3.29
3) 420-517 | 2.62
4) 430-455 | 1.84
